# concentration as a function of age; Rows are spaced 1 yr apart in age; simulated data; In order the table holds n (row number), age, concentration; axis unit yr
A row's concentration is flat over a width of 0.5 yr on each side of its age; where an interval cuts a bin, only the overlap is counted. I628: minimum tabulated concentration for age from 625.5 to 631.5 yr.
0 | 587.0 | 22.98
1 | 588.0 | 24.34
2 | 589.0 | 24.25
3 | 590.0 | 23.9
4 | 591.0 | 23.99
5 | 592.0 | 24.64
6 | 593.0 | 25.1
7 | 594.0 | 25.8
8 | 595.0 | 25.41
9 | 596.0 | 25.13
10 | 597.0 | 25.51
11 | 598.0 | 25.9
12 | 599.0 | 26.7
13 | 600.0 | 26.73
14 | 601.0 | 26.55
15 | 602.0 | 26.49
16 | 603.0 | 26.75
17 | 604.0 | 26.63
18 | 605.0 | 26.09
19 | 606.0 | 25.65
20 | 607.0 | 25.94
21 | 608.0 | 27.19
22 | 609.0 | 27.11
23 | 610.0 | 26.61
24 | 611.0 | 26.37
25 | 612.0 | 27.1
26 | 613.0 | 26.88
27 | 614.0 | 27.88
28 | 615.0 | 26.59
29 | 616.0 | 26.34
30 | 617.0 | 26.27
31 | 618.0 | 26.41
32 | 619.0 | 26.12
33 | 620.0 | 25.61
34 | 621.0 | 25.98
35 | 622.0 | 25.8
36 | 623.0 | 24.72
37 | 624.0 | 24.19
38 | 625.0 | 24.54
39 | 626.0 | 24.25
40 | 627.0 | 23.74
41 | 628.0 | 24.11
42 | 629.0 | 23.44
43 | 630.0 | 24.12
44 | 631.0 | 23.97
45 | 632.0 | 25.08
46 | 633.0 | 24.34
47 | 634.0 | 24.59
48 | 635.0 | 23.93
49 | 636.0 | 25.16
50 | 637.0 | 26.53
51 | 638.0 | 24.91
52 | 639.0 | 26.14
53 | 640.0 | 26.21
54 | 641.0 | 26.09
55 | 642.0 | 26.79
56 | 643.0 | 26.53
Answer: 23.44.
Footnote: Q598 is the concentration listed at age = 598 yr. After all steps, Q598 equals 25.9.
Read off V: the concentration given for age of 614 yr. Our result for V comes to 27.88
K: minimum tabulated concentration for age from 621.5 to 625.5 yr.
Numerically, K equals 24.19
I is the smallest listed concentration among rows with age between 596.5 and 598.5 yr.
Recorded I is 25.51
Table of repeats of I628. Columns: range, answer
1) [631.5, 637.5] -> 23.93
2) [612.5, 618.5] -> 26.27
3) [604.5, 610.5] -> 25.65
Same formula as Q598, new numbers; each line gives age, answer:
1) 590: 23.9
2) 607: 25.94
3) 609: 27.11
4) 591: 23.99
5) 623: 24.72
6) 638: 24.91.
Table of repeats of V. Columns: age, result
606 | 25.65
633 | 24.34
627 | 23.74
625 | 24.54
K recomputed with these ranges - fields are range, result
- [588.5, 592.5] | 23.9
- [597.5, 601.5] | 25.9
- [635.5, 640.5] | 24.91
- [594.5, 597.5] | 25.13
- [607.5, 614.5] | 26.37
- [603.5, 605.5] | 26.09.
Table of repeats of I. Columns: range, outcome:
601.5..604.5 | 26.49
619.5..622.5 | 25.61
